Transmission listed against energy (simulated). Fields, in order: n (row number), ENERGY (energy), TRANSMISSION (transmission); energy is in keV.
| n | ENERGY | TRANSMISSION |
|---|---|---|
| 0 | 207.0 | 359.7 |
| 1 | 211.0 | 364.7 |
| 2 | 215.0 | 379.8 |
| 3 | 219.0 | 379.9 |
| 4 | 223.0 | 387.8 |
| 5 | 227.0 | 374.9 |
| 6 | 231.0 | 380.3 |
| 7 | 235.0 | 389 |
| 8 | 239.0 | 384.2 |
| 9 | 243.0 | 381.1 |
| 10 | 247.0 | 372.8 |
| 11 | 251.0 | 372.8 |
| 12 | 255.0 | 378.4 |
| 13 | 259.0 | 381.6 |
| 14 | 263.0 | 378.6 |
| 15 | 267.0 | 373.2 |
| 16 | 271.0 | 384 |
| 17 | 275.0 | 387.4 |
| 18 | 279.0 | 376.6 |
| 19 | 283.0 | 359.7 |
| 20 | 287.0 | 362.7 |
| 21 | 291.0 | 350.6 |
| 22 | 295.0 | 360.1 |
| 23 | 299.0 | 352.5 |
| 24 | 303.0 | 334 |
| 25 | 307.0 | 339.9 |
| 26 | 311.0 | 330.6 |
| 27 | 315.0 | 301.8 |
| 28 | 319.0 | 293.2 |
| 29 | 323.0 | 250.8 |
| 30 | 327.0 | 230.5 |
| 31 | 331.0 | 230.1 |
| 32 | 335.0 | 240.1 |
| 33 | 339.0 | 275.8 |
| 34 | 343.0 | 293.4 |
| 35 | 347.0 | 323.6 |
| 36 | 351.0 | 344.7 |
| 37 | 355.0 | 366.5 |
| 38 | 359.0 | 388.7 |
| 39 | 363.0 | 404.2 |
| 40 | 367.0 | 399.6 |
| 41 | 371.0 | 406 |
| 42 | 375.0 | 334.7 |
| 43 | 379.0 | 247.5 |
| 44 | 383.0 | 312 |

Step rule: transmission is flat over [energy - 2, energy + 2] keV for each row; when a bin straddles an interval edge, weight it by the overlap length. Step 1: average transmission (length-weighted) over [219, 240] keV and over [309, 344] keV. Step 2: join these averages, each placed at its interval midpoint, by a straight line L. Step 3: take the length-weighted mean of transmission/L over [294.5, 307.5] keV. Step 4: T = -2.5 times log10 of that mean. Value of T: -0.15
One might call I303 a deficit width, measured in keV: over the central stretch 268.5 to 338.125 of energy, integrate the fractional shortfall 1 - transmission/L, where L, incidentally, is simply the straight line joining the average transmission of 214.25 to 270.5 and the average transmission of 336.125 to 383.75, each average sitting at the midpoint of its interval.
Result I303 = 7.34 keV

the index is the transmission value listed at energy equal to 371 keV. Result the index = 406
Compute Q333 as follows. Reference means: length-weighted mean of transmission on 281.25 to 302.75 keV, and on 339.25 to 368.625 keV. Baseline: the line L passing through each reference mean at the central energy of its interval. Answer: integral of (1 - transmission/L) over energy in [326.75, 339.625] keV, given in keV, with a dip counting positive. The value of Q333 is 4.1 keV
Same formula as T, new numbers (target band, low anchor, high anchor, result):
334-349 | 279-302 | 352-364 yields 0.30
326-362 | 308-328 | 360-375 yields 0.14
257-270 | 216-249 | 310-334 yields -0.11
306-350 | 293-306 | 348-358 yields 0.24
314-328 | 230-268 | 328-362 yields 0.21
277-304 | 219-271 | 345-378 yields 0.05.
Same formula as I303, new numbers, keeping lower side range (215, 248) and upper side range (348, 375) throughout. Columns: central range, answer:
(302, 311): 1.0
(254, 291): 0.6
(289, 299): 0.7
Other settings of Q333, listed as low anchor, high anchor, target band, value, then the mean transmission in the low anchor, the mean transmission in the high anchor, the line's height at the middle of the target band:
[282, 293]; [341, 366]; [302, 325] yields 3.2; 357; 355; 357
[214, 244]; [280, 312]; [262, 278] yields -0.8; 382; 350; 363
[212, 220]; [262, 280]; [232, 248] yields -0.1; 378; 380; 379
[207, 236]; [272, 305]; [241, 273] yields -0.8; 378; 361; 369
